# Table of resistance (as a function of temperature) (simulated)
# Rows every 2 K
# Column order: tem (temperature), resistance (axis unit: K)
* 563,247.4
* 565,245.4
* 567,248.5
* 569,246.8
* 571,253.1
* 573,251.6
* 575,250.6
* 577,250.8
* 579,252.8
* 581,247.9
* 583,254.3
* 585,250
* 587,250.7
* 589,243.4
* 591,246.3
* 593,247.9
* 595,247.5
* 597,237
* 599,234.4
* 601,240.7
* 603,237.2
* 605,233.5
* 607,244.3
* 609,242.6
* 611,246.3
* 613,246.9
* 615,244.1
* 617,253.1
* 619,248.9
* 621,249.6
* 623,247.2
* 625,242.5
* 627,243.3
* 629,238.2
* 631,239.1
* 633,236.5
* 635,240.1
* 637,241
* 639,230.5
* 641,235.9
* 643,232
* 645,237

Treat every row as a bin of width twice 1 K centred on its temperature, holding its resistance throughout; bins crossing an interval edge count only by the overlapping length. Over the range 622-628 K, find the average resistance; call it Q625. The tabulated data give 244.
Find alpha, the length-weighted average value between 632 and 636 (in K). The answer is 238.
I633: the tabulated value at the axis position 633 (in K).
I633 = 236.5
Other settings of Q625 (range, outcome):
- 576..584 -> 251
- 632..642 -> 237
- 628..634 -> 238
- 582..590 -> 250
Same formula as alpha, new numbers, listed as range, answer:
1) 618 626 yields 247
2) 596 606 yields 237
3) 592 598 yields 244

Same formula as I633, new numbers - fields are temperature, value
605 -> 233.5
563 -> 247.4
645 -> 237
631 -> 239.1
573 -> 251.6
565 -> 245.4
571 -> 253.1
